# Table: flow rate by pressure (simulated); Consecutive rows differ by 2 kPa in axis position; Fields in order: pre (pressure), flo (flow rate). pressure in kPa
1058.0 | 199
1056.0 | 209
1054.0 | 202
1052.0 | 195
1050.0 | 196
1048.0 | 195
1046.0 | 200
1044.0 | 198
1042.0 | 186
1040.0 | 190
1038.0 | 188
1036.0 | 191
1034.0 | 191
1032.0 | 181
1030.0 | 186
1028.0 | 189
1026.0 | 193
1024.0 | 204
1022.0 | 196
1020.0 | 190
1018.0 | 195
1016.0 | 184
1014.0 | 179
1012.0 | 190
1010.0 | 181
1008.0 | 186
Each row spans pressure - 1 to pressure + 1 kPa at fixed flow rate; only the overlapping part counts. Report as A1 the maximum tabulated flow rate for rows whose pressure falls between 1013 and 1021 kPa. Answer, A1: 195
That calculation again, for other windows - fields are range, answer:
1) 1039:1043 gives 190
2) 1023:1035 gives 204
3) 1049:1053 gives 196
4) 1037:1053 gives 200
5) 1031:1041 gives 191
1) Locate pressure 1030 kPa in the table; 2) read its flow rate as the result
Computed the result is 186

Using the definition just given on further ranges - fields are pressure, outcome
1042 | 186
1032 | 181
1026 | 193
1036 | 191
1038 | 188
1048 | 195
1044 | 198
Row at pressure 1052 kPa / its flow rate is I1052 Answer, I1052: 195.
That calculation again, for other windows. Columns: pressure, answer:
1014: 179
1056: 209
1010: 181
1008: 186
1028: 189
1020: 190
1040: 190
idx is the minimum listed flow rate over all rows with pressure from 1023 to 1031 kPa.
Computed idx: 186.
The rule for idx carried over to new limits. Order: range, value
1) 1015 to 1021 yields 184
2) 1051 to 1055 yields 195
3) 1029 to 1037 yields 181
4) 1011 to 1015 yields 179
